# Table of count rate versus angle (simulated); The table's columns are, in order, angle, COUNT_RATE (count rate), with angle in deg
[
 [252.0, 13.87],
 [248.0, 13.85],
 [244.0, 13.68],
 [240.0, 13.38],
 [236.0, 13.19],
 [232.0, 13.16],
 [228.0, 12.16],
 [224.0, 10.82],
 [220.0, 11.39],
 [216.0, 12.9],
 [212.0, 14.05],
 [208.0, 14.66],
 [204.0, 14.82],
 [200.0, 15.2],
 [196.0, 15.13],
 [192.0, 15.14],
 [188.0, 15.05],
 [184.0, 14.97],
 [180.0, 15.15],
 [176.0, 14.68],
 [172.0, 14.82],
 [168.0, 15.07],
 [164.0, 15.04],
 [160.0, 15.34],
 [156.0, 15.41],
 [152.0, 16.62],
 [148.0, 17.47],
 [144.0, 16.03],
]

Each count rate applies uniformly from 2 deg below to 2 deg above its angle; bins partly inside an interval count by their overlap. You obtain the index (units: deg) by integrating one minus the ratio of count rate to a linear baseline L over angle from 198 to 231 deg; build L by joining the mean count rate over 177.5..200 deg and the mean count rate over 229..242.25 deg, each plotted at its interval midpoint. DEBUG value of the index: 1.91 deg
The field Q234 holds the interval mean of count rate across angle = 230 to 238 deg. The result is 13.2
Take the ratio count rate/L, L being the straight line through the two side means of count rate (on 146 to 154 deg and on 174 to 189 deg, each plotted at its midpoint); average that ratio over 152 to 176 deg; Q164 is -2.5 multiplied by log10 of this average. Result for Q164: 0.06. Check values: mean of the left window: 17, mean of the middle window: 15.2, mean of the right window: 15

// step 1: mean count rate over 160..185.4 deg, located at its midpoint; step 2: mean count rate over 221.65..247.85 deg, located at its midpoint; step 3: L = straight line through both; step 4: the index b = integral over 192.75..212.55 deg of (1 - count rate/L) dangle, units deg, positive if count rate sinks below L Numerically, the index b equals -1.3 deg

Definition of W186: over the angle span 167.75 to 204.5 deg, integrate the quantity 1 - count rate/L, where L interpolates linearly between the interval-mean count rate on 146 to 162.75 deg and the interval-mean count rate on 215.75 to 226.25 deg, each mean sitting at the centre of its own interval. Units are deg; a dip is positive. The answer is -2.9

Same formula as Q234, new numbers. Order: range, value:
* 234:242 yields 13.3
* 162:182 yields 15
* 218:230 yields 11.5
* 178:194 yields 15.1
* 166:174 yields 14.9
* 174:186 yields 14.9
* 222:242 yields 12.5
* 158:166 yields 15.2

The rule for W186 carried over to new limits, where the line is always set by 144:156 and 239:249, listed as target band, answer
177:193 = 0.5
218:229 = 2.2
